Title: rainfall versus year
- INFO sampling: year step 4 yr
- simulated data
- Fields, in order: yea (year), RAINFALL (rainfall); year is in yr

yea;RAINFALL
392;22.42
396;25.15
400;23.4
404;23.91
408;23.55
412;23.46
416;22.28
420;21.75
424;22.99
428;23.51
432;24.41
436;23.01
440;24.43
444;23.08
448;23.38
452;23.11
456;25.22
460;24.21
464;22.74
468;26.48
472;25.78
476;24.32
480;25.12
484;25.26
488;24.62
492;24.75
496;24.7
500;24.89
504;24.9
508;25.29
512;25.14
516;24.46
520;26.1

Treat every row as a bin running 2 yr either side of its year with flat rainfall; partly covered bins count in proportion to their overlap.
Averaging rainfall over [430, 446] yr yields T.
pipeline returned 23.7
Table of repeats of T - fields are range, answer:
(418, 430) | 22.8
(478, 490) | 25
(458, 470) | 24.5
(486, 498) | 24.7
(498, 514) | 25.1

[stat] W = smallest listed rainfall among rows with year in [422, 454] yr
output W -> 22.99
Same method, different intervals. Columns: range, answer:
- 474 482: 24.32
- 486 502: 24.62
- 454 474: 22.74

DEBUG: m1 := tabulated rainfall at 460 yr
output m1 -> 24.21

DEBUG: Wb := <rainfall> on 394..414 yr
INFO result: 23.9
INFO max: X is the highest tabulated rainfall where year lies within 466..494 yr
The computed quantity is 26.48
